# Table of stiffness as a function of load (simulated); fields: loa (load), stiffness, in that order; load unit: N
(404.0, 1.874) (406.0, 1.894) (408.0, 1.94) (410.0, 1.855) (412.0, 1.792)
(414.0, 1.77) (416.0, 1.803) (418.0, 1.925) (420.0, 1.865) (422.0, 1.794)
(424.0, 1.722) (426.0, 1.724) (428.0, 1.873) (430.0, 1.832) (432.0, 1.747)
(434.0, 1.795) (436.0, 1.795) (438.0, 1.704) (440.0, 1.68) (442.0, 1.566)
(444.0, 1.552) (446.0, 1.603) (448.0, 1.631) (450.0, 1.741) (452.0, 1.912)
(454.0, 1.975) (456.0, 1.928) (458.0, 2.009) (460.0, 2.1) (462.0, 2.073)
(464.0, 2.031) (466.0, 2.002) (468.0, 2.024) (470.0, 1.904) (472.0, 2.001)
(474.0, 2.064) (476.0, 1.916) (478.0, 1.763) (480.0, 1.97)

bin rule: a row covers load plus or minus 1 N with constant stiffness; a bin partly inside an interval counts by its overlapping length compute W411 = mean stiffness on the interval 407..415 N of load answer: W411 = 1.84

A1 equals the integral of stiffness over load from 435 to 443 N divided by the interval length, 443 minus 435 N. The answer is 1.69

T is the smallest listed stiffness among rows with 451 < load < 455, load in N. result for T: 1.912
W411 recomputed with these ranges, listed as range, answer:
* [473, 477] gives 1.99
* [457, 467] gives 2.04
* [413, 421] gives 1.84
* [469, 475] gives 1.99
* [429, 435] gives 1.79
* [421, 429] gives 1.78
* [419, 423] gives 1.83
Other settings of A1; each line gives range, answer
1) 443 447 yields 1.58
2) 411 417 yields 1.79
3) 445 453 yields 1.72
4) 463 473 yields 1.99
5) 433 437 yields 1.79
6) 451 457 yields 1.94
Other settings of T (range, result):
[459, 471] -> 1.904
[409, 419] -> 1.77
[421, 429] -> 1.722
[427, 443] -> 1.566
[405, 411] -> 1.855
